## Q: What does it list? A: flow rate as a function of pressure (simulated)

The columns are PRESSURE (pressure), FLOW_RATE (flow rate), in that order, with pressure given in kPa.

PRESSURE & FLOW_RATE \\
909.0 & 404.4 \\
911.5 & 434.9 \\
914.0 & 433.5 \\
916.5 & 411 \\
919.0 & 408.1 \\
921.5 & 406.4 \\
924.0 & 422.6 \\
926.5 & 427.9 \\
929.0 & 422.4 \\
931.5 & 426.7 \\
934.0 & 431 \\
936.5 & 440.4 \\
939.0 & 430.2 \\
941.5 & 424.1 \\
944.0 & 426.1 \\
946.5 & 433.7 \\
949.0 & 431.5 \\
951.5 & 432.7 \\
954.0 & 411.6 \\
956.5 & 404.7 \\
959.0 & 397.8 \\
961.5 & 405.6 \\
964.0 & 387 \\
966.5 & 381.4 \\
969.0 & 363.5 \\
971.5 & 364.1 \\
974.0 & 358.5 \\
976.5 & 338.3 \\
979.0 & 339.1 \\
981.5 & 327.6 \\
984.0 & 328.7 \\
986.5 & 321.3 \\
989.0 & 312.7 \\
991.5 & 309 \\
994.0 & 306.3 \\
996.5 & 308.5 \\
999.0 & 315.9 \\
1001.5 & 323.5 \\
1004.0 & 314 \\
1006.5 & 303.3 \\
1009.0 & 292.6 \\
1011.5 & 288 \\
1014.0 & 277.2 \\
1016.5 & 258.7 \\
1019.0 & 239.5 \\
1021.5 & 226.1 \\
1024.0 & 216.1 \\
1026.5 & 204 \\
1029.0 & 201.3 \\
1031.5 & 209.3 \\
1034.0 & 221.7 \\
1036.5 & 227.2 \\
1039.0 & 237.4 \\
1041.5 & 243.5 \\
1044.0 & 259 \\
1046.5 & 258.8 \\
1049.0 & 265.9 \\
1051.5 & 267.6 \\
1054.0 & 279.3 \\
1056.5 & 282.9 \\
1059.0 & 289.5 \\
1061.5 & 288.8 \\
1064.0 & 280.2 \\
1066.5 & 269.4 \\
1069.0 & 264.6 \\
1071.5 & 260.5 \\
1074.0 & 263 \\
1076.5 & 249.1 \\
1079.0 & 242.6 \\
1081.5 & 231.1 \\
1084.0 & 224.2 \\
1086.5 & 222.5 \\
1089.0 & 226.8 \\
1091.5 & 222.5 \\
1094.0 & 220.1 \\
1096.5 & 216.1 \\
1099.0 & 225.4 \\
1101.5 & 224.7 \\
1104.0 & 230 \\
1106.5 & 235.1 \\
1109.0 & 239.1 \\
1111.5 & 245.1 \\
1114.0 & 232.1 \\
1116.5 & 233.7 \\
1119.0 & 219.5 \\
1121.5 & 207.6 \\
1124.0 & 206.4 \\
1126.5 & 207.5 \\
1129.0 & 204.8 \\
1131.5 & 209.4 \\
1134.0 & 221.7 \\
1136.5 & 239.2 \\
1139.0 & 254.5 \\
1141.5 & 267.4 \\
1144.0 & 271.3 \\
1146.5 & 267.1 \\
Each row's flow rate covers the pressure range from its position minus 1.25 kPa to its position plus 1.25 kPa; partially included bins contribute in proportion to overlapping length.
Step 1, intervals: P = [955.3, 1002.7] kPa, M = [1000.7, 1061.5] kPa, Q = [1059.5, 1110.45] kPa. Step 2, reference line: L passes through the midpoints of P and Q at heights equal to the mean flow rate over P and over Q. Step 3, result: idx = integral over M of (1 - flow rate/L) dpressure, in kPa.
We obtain 7.6 kPa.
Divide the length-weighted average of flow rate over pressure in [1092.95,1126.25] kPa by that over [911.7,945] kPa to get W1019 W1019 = 0.53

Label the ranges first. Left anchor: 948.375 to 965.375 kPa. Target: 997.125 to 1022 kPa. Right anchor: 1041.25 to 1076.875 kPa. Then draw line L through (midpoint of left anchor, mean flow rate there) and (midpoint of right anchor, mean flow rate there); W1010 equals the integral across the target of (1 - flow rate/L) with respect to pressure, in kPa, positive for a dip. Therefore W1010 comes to 3.8 kPa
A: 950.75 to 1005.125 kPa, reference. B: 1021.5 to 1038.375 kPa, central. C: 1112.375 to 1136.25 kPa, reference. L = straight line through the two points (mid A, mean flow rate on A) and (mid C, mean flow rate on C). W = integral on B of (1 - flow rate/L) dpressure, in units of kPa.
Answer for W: 4.9 kPa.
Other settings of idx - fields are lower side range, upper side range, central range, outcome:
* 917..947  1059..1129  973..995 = 2.3 kPa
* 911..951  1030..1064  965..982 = 0.4 kPa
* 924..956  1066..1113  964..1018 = 6.2 kPa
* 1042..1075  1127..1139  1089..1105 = 1.4 kPa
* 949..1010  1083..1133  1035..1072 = 1.5 kPa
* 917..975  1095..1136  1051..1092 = 2.2 kPa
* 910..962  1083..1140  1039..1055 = 2.0 kPa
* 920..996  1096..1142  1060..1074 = 0.3 kPa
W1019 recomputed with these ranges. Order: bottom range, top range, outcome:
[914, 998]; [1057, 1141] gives 0.61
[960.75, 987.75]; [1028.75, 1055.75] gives 0.69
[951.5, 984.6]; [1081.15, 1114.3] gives 0.61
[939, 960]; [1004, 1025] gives 0.63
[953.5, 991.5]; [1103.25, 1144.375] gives 0.64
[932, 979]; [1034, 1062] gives 0.65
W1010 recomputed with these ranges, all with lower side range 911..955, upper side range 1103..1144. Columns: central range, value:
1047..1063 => 1.2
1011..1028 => 4.8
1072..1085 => 1.5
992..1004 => 1.5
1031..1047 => 4.0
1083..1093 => 1.6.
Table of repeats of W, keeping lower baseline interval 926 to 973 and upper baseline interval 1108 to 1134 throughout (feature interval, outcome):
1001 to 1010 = 1.1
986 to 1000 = 2.0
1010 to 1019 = 1.8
